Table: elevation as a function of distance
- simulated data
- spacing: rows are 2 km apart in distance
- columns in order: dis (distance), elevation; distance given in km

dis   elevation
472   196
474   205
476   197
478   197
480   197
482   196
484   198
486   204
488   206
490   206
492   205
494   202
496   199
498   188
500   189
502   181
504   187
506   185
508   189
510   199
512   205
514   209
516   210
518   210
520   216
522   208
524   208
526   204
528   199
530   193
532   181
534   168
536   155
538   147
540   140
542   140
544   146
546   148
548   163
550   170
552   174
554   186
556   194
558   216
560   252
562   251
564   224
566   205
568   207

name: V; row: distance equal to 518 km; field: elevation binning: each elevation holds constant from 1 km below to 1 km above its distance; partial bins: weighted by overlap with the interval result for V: 210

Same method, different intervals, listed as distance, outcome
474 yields 205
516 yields 210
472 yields 196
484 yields 198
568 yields 207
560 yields 252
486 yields 204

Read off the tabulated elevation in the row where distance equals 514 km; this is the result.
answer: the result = 209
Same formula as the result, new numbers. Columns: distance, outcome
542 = 140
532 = 181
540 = 140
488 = 206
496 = 199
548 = 163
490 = 206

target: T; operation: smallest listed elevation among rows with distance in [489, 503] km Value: 181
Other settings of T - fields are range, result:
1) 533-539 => 147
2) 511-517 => 205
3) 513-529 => 199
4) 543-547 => 146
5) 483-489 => 198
